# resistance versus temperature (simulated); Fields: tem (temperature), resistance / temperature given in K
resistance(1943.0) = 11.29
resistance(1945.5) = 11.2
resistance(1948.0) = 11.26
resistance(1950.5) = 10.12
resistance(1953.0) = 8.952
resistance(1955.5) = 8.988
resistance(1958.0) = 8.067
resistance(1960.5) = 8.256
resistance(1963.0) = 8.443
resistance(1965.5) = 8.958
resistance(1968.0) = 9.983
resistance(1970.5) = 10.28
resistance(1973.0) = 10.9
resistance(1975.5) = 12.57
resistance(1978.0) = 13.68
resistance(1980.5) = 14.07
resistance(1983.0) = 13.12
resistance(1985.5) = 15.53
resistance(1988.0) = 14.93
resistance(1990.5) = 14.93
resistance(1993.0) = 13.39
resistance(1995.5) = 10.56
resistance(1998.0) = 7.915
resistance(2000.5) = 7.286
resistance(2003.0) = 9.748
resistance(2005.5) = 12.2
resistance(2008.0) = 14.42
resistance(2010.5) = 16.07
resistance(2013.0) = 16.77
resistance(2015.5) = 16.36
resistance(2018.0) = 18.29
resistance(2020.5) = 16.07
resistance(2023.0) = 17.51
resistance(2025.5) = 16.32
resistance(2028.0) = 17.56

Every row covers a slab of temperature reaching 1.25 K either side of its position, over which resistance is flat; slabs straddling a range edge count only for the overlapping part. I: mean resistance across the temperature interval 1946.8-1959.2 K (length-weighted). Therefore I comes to 9.48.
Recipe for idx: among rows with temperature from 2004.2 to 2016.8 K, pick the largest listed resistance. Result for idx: 16.77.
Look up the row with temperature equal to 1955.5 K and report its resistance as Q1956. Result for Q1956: 8.988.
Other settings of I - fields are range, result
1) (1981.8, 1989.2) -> 14.5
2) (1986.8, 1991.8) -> 14.9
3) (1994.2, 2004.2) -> 8.9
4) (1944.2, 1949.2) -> 11.2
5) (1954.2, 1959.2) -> 8.54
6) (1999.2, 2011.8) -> 11.9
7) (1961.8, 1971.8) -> 9.43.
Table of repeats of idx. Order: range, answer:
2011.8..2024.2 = 18.29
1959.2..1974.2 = 10.9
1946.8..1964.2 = 11.26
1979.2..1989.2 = 15.53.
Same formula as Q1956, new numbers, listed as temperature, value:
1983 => 13.12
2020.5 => 16.07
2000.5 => 7.286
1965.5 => 8.958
